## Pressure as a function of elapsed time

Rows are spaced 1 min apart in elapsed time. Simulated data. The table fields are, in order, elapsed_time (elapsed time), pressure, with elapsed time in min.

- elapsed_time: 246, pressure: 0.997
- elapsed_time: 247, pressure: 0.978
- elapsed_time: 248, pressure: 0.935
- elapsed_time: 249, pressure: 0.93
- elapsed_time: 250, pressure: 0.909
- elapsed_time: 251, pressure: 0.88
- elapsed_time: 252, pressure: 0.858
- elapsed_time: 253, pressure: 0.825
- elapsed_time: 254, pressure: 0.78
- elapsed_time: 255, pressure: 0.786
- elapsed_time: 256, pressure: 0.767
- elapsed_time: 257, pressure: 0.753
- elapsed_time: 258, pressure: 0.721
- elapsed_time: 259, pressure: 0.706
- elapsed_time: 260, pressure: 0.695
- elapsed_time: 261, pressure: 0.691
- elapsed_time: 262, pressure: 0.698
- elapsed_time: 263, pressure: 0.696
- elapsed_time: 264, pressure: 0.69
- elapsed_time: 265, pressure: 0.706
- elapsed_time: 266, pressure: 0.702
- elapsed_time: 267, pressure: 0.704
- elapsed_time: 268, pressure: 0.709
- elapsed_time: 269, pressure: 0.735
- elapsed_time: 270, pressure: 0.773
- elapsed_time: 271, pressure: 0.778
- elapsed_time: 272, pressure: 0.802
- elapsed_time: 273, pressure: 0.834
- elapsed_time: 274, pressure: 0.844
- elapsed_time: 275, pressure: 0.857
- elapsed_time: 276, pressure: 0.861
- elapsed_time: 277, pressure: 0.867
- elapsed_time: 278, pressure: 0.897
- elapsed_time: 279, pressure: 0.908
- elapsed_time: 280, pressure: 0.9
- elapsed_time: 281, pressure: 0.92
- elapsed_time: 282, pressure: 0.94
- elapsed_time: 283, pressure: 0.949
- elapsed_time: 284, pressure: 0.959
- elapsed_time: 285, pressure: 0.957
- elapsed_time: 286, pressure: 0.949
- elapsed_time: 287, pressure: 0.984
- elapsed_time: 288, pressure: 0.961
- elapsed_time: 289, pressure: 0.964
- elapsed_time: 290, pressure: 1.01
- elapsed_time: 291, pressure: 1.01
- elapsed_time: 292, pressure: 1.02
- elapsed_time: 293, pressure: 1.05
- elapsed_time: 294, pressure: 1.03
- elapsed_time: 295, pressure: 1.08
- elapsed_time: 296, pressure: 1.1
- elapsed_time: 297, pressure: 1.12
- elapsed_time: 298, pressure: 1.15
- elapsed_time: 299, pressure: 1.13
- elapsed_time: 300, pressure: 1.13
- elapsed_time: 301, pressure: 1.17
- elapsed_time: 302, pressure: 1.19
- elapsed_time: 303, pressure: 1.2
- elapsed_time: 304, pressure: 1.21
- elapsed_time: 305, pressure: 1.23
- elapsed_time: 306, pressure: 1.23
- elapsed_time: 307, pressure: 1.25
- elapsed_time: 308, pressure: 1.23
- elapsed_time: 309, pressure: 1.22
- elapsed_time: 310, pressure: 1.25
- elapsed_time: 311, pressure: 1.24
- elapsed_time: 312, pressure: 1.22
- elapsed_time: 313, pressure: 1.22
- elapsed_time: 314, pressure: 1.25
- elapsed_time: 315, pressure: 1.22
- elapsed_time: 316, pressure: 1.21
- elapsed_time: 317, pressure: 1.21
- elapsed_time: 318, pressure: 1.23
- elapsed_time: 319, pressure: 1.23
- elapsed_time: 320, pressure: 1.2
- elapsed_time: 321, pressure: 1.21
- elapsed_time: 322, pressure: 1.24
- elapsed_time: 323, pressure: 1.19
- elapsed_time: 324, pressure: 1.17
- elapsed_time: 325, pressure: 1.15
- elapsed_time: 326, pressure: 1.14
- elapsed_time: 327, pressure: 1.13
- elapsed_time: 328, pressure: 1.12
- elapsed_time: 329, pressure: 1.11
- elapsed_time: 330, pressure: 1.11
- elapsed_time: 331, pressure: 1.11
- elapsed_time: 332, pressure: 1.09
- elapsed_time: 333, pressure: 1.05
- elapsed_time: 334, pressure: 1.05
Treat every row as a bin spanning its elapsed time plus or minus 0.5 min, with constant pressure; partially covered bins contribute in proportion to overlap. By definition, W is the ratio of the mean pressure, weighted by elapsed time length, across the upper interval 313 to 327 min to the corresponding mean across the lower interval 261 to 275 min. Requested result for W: 1.6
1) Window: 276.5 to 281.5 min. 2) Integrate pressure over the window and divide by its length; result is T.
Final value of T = 0.898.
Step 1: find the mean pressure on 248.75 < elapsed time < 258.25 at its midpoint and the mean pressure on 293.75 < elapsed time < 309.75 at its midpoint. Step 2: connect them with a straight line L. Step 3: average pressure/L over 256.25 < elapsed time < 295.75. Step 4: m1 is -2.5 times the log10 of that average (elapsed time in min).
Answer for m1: 0.157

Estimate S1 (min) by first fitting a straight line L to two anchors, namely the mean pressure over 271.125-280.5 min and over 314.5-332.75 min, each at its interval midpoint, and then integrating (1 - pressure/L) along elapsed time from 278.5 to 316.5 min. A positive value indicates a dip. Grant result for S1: -3.7 min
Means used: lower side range 0.86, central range 1.1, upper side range 1.17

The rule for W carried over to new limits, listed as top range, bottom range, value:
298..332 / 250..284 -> 1.49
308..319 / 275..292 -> 1.31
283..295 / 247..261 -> 1.22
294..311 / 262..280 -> 1.50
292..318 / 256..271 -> 1.65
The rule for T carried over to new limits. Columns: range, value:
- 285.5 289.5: 0.964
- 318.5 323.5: 1.21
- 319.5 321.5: 1.21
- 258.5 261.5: 0.697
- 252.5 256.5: 0.79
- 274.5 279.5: 0.878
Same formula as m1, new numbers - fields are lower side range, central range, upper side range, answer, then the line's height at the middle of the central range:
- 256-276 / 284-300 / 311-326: -0.06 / 0.975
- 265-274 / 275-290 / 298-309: -0.01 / 0.925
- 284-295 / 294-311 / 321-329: -0.12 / 1.06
